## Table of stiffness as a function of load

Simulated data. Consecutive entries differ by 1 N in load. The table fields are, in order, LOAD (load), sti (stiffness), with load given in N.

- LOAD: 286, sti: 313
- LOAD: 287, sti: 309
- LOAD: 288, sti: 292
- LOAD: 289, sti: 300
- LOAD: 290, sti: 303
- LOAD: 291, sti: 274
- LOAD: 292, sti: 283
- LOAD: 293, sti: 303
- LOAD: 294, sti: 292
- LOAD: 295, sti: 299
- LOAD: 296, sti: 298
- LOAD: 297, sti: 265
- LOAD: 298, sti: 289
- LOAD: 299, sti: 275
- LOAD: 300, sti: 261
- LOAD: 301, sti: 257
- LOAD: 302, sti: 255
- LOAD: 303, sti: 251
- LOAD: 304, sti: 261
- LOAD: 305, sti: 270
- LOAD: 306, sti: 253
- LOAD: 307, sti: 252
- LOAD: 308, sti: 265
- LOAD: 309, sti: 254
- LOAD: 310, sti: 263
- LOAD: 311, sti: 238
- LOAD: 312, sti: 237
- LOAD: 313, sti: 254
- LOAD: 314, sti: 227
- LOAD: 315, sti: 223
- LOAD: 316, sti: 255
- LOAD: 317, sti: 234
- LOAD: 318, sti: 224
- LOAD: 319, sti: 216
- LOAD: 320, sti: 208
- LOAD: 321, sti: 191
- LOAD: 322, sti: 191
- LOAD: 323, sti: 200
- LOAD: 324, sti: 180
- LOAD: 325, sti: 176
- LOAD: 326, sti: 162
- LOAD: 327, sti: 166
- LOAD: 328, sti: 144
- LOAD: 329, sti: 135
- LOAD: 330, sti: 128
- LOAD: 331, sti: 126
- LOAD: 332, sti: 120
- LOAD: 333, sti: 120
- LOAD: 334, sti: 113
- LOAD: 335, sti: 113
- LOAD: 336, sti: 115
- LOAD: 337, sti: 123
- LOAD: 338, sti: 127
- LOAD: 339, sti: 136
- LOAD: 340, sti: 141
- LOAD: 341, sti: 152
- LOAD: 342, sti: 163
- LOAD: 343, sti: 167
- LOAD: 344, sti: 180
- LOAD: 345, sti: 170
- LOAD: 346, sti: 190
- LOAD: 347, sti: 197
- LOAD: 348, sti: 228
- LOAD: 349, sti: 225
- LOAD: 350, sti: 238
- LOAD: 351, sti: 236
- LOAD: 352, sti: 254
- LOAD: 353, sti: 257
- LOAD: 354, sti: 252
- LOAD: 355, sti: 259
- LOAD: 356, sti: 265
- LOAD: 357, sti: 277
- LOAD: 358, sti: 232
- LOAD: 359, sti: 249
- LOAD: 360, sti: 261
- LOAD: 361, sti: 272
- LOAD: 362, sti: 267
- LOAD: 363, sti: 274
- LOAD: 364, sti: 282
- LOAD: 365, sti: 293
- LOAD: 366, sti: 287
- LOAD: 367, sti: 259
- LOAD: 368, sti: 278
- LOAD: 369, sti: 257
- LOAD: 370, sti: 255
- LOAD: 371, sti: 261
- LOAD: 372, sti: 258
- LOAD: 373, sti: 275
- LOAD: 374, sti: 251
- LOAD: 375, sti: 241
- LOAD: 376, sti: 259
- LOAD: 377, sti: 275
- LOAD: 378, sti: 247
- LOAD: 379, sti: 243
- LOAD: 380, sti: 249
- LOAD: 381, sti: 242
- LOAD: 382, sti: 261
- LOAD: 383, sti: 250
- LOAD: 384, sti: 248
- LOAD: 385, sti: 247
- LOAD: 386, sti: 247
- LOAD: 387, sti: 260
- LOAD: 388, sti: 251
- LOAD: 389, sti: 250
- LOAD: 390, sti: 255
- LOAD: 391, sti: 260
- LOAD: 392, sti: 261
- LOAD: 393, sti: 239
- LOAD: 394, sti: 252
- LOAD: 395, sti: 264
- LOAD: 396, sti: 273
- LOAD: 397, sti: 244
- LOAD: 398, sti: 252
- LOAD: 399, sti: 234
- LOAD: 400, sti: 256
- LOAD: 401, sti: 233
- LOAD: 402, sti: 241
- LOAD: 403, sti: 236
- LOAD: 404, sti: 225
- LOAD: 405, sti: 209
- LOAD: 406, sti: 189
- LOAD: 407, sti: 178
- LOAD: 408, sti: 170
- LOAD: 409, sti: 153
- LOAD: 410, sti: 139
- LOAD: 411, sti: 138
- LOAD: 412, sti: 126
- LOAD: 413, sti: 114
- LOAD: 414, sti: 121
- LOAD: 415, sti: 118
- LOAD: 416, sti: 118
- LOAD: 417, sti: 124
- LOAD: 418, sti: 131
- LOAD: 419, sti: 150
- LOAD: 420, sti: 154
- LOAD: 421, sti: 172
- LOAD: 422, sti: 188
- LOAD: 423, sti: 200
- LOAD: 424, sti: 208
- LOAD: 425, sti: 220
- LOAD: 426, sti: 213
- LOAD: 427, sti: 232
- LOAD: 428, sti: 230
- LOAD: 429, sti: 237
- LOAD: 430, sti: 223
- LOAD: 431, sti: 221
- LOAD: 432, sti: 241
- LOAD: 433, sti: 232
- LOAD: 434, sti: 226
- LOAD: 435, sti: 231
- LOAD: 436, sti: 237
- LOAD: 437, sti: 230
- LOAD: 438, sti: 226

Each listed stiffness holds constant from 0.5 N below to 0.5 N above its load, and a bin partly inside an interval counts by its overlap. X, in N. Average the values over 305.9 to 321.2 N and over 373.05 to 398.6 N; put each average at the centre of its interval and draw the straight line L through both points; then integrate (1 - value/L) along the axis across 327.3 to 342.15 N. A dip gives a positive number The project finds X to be 6.9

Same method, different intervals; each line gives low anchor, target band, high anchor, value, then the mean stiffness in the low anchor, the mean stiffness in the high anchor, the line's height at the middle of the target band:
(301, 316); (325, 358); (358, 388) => 9.98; 251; 260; 255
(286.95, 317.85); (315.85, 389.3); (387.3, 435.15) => 5.93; 266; 205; 238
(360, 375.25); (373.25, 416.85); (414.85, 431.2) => 1.54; 268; 185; 227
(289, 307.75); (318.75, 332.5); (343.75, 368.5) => 5.03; 275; 248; 262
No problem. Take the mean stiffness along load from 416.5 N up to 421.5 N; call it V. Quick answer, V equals 146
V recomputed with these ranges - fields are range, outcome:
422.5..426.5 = 210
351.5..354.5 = 254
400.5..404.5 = 234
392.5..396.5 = 257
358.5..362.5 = 262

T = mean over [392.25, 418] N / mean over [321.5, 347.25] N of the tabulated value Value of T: 1.3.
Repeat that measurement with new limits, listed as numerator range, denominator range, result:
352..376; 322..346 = 1.78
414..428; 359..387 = 0.66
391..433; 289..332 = 0.85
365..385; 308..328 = 1.20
